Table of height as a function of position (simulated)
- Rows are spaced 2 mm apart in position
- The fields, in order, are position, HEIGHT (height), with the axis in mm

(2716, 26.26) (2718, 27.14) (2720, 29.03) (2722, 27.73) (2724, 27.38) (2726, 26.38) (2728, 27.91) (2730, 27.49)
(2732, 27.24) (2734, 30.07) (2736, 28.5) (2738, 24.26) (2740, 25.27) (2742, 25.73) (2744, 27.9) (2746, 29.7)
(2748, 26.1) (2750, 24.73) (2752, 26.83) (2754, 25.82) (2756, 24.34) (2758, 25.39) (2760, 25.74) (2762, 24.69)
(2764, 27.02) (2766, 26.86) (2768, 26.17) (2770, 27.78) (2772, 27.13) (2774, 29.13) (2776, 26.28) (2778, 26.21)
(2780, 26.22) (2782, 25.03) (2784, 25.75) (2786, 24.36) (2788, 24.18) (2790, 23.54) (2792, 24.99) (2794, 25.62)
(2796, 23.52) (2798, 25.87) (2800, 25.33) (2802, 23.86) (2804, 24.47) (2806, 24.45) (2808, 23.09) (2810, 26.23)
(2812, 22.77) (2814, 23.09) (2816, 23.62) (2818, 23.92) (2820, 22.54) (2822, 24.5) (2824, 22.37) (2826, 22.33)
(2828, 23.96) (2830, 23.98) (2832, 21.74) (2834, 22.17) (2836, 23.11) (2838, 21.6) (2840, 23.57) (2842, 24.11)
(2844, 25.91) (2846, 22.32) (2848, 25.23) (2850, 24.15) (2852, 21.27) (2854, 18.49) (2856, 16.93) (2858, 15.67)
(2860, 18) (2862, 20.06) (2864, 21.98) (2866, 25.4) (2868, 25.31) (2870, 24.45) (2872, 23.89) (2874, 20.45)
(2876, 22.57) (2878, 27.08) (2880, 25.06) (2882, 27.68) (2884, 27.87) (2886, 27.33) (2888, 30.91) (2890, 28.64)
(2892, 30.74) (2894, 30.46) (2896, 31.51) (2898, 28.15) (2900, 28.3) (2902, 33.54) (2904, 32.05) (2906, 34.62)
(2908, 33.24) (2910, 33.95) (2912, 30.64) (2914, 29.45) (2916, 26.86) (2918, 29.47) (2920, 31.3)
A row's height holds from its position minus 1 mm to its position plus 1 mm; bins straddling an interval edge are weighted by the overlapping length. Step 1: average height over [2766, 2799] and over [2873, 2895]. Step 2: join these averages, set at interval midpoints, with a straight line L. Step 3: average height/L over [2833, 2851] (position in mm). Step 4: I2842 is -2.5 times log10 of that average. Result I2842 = 0.13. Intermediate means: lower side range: 25.8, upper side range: 27.2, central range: 23.6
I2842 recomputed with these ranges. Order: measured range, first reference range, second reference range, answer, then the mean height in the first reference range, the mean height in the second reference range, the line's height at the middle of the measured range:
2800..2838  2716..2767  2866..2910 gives 0.18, 26.8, 28.3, 27.6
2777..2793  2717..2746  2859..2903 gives 0.08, 27.4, 26.3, 27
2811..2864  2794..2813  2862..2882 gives 0.10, 24.5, 24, 24.2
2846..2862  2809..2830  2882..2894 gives 0.29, 23.6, 29.1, 26.3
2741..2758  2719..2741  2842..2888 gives 0.02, 27.4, 23.2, 26.8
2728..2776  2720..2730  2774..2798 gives -0.01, 27.5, 25.3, 26.5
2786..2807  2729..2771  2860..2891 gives 0.06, 26.6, 25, 26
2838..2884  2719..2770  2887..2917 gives 0.29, 26.8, 30.9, 29.8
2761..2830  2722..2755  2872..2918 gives 0.12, 27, 29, 27.7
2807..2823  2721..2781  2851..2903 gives 0.09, 26.7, 25.1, 25.9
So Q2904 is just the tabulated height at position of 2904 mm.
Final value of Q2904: 32.05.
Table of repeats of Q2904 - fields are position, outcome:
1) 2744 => 27.9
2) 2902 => 33.54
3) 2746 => 29.7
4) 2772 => 27.13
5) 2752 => 26.83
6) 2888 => 30.91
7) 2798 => 25.87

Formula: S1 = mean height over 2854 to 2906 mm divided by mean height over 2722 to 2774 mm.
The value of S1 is 0.97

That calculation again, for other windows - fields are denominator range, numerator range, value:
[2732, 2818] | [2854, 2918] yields 1.04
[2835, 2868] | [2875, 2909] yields 1.35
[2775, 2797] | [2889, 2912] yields 1.25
